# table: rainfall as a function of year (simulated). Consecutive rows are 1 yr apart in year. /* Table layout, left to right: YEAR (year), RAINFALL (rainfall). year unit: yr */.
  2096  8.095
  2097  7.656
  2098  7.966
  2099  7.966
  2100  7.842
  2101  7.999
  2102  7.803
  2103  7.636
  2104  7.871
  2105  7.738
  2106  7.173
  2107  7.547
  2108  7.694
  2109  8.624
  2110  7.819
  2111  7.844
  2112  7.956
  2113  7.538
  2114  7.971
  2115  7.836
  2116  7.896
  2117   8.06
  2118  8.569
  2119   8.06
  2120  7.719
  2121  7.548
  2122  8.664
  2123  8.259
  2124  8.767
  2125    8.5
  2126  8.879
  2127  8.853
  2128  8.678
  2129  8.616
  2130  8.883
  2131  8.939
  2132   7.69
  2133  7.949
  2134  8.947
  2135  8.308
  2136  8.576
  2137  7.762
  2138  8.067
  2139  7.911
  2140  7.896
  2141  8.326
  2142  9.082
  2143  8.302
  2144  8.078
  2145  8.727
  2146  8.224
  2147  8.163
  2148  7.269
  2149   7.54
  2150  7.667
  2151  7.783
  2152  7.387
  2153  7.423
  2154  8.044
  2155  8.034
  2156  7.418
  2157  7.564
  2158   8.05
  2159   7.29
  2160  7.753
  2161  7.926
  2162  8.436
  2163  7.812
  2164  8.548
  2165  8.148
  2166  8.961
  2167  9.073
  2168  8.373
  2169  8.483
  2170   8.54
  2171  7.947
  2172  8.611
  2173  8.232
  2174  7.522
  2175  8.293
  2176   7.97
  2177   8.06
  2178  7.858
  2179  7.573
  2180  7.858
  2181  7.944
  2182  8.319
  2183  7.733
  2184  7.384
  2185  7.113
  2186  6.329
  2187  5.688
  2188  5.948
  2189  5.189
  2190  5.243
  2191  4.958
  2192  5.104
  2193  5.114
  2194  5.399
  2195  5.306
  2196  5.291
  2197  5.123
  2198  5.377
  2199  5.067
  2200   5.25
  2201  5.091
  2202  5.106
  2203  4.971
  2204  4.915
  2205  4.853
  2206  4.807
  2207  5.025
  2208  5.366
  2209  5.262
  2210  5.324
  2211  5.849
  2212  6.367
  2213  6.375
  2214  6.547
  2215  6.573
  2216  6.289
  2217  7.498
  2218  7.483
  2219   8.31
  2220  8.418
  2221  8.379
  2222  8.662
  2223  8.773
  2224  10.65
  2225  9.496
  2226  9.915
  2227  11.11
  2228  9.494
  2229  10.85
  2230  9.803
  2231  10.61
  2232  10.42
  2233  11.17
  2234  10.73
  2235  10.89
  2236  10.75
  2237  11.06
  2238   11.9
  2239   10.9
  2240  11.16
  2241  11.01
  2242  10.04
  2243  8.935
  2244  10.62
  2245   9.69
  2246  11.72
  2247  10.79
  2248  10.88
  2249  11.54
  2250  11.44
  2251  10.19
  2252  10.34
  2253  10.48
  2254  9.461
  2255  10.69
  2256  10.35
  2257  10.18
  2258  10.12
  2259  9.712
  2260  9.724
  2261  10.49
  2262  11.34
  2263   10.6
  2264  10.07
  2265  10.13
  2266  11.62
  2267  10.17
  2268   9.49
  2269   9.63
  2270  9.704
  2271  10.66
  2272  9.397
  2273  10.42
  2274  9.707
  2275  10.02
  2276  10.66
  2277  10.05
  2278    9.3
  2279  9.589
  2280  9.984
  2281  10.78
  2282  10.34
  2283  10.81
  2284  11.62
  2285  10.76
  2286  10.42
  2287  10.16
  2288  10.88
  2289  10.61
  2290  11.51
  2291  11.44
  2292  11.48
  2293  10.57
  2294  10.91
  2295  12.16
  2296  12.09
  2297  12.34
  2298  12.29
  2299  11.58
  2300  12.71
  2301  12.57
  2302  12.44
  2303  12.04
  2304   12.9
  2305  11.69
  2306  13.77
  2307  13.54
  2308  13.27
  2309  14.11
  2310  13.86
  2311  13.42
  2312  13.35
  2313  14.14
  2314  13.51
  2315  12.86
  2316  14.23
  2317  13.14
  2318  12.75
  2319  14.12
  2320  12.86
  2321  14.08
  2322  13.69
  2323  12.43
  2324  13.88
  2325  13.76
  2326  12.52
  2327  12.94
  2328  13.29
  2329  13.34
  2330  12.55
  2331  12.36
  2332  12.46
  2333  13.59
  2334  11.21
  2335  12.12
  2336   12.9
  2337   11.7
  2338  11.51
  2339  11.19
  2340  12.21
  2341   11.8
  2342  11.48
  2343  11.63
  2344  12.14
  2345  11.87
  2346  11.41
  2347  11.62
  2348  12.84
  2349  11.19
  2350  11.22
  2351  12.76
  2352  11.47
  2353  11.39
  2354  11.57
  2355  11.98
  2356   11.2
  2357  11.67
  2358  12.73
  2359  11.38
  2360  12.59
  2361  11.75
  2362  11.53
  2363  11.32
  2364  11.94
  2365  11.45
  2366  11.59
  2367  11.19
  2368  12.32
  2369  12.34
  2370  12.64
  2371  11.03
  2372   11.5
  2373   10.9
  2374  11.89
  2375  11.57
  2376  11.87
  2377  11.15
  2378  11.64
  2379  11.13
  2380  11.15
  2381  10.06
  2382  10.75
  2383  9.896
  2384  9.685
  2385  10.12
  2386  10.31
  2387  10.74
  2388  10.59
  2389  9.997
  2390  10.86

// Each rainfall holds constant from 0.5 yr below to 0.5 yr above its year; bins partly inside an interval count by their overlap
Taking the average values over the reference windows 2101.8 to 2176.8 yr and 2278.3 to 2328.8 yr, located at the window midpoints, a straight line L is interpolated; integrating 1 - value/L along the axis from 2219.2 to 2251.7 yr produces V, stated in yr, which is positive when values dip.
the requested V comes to 0.69 yr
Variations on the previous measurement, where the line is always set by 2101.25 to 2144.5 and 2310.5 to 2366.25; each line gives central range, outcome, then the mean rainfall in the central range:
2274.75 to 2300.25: 1.0 yr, 11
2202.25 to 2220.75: 7.0 yr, 6.14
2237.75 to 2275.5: 1.3 yr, 10.4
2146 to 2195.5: 8.8 yr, 7.44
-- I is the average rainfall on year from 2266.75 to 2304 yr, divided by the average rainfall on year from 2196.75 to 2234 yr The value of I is 1.48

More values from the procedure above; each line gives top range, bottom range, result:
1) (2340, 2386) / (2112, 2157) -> 1.41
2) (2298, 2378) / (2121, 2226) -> 1.67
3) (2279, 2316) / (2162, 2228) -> 1.71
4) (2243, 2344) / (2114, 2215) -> 1.58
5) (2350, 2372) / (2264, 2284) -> 1.16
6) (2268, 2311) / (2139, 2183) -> 1.40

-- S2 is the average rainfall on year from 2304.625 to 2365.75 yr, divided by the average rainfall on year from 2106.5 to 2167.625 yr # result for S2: 1.54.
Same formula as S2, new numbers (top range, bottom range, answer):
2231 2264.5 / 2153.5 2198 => 1.45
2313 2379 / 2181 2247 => 1.58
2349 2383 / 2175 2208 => 1.91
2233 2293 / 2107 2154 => 1.29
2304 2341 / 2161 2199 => 1.82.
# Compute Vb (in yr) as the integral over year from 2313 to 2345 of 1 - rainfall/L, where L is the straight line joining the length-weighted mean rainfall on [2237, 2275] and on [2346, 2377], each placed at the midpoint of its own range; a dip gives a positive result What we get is -3.98 yr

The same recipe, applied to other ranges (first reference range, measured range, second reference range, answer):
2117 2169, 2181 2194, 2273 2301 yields 4.05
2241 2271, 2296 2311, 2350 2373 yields -2.45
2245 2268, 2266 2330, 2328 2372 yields -4.18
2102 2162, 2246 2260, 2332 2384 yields -0.72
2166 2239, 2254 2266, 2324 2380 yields -1.45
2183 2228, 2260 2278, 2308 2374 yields -1.92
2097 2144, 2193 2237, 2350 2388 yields 9.29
